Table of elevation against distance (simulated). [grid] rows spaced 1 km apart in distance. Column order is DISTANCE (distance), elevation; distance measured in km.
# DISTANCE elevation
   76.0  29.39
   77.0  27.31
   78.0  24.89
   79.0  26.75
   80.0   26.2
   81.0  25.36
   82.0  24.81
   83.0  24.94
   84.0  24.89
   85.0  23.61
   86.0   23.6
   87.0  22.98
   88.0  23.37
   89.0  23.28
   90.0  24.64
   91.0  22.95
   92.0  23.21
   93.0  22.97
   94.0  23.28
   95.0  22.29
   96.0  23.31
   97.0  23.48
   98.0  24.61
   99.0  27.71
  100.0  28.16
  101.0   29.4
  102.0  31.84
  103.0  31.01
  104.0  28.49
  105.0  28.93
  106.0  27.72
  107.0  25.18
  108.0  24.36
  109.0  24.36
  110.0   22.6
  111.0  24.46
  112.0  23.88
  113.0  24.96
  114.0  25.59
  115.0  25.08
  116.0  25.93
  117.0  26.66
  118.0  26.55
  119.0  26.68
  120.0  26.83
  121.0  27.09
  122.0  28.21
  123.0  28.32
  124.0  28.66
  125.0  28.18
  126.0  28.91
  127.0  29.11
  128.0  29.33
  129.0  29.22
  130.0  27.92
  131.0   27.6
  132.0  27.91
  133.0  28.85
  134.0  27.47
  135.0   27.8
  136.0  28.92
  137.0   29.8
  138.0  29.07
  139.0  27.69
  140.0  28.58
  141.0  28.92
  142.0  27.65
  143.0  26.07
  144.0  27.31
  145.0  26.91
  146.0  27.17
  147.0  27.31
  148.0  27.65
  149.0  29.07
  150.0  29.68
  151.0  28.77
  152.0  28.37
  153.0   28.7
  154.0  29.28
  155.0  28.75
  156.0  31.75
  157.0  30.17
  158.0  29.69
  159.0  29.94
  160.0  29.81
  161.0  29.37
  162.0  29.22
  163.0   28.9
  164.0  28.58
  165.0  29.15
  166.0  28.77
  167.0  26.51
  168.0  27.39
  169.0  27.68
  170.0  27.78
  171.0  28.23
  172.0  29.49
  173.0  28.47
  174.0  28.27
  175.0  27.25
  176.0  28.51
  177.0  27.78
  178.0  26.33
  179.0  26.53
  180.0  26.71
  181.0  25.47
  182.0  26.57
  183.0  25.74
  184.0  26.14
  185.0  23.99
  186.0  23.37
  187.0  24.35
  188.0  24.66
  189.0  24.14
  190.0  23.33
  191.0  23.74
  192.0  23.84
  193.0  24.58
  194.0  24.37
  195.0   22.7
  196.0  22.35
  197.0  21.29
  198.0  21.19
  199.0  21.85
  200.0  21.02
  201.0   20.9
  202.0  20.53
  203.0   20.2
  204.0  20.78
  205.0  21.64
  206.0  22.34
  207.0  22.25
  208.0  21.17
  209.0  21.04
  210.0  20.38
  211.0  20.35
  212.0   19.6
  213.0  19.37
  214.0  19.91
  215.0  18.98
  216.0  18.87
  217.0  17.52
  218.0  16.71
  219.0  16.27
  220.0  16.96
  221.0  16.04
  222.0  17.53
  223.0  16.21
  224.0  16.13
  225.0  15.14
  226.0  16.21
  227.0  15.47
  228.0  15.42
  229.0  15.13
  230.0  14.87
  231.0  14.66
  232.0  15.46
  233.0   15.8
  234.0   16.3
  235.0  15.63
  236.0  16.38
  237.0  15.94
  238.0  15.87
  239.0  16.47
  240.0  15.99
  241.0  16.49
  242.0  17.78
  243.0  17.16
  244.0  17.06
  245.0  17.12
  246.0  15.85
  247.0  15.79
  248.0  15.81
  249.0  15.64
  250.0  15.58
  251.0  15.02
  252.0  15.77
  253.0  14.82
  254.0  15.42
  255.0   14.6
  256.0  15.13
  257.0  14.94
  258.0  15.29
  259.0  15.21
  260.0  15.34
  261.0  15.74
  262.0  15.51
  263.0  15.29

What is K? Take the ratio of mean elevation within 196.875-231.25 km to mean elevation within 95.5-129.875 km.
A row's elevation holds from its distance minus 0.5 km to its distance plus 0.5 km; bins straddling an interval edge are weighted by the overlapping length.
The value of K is 0.7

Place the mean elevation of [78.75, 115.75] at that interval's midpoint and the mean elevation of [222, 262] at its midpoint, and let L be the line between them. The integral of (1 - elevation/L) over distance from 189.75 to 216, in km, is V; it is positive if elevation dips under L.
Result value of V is -4.4 km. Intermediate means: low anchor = 25.2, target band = 21.5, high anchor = 15.8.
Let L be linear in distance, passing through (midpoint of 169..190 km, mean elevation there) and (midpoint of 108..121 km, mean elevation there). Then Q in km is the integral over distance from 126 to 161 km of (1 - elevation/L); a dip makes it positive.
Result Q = -3.8 km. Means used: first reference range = 25.3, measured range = 28.6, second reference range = 26.4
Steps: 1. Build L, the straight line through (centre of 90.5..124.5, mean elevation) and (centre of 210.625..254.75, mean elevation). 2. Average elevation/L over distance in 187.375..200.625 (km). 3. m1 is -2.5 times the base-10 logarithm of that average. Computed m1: -0.18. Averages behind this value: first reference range 26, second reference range 16.5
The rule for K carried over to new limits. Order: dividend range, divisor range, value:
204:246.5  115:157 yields 0.62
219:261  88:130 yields 0.60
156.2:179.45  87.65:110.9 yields 1.12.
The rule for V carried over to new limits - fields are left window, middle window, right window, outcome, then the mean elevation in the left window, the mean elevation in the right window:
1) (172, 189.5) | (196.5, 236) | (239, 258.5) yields 4.79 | 26.2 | 15.9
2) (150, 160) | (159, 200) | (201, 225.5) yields -1.58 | 29.5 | 19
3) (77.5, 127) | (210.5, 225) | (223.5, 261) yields -0.23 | 25.8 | 15.7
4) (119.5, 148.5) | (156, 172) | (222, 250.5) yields -2.82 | 28.1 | 16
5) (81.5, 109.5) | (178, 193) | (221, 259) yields -4.26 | 25.3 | 15.8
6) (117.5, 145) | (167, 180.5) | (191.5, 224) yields -2.26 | 28.1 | 20.2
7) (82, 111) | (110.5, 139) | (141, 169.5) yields -0.66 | 25.2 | 28.6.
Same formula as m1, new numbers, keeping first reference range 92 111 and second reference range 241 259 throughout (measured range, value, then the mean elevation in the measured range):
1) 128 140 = -0.20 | 28.4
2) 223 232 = 0.13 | 15.4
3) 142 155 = -0.23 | 28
